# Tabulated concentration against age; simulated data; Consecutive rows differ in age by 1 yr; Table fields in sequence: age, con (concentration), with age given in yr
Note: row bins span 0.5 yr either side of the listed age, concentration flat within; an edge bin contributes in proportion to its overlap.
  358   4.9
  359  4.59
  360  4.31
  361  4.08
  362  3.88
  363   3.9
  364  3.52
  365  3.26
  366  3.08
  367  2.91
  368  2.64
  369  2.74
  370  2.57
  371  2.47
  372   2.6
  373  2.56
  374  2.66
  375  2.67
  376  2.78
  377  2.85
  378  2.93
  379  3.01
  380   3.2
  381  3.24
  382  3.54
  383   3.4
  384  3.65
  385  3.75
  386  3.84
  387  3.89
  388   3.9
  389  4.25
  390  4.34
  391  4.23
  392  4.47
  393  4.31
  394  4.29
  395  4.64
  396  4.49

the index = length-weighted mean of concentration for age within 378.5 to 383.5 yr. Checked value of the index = 3.28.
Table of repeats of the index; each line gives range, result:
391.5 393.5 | 4.39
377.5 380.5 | 3.05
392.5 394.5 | 4.3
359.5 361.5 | 4.2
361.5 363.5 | 3.89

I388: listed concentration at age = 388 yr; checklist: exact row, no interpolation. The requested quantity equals 3.9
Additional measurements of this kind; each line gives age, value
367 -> 2.91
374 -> 2.66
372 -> 2.6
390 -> 4.34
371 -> 2.47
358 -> 4.9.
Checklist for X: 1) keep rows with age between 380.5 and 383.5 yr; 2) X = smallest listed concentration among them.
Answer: 3.24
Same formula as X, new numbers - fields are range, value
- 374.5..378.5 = 2.67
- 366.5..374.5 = 2.47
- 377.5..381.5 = 2.93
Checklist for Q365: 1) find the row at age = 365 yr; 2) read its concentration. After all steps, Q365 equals 3.26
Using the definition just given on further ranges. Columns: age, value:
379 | 3.01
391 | 4.23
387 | 3.89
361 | 4.08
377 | 2.85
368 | 2.64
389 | 4.25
